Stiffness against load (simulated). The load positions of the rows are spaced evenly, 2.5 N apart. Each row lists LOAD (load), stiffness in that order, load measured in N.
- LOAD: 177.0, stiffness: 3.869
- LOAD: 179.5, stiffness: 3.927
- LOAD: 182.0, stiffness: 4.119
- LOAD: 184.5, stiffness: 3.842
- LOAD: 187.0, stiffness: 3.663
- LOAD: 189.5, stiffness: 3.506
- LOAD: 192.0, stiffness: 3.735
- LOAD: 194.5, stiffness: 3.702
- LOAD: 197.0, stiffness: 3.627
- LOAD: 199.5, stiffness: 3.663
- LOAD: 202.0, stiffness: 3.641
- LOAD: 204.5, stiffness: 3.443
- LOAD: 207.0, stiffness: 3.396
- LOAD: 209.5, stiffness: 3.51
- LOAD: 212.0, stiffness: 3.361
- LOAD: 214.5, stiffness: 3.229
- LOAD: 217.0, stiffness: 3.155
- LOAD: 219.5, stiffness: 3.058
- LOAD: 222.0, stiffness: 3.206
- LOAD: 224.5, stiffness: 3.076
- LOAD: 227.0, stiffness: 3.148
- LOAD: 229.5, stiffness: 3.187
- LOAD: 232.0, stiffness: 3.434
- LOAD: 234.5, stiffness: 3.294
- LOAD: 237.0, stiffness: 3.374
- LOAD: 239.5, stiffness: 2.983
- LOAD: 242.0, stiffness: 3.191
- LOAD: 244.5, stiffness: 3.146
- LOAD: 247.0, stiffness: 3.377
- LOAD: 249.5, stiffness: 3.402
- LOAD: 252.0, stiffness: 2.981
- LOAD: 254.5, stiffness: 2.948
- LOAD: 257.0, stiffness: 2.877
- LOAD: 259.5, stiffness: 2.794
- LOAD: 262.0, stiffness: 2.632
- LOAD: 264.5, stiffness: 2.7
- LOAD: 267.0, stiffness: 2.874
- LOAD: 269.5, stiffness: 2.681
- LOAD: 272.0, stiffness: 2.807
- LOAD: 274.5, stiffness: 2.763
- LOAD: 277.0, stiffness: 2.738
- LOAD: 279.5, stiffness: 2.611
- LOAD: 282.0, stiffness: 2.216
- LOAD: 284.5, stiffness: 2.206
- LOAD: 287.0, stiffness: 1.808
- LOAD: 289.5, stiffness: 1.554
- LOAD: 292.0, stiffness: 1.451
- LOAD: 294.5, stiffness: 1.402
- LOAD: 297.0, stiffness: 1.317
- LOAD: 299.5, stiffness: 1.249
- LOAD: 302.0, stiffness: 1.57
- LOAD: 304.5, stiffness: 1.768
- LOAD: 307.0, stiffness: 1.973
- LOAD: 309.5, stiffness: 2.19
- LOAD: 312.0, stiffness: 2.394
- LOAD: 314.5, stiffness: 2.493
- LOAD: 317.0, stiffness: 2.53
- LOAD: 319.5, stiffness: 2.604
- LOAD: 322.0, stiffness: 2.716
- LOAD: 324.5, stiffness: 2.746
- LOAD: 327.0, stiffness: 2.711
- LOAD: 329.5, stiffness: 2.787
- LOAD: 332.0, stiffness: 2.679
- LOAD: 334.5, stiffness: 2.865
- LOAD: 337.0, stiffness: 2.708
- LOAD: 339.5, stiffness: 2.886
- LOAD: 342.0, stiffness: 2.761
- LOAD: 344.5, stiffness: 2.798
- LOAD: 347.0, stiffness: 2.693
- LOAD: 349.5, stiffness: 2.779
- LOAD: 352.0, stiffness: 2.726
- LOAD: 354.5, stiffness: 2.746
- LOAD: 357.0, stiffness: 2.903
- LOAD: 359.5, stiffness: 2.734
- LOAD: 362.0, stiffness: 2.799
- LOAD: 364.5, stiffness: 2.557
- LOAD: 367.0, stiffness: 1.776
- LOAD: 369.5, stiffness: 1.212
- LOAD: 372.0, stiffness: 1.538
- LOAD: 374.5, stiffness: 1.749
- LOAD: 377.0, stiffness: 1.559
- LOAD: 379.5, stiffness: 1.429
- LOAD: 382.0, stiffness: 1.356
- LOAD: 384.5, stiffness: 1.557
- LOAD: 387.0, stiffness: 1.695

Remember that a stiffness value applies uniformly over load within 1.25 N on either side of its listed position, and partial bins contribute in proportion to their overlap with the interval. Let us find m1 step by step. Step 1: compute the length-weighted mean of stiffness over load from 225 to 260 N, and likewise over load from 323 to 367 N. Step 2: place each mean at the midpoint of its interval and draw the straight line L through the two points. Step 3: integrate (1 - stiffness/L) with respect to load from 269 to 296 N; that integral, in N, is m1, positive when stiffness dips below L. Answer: 7.4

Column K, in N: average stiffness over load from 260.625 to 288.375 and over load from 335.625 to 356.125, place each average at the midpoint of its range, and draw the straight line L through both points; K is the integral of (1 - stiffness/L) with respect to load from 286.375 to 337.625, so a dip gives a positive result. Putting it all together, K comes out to 9.7 N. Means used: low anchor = 2.55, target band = 2.17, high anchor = 2.77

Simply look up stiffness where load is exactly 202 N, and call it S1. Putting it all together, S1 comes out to 3.641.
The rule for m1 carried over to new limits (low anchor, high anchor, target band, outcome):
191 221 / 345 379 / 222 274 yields 1.6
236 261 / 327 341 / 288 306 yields 8.8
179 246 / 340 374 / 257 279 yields 2.2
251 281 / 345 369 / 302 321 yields 3.2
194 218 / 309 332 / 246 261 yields 0.3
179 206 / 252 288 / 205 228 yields 0.9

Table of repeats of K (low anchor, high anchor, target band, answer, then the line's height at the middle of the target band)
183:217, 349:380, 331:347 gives -2.47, 2.41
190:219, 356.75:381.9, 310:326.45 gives -0.94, 2.43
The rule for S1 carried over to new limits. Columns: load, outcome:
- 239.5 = 2.983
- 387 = 1.695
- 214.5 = 3.229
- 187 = 3.663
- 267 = 2.874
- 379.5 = 1.429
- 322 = 2.716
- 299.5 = 1.249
